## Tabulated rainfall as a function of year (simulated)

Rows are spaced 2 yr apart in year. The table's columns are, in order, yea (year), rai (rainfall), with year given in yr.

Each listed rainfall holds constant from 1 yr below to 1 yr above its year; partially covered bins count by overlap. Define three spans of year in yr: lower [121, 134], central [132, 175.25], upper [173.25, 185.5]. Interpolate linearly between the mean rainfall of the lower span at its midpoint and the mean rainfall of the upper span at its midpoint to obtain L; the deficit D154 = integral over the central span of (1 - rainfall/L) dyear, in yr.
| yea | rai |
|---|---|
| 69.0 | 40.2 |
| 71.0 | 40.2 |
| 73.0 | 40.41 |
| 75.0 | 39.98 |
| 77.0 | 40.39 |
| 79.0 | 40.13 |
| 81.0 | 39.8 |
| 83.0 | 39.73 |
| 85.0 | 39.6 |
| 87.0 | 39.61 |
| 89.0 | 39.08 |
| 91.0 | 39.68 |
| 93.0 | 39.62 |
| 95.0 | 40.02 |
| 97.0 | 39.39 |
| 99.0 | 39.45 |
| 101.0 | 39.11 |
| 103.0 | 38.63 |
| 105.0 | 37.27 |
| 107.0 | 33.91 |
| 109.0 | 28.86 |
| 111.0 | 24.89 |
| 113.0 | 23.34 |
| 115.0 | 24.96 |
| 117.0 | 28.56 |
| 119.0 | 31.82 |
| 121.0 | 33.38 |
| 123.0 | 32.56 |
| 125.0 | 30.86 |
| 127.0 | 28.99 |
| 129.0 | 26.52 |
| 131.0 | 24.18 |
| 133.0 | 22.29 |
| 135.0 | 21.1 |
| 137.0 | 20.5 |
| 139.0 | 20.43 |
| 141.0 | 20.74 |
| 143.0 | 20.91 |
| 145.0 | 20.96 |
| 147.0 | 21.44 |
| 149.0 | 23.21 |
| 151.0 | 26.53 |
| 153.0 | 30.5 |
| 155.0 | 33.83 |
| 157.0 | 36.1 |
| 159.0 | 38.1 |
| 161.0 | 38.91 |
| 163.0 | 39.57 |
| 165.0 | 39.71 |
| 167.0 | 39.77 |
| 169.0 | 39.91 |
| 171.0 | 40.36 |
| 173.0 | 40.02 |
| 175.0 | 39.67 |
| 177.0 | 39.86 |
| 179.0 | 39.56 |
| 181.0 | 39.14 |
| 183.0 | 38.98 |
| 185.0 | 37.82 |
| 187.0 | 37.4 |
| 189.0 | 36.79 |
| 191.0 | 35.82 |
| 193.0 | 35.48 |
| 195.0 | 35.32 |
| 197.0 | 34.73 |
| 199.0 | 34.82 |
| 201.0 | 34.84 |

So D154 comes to 4.7 yr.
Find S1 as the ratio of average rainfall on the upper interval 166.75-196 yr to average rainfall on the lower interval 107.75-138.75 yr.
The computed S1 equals 1.4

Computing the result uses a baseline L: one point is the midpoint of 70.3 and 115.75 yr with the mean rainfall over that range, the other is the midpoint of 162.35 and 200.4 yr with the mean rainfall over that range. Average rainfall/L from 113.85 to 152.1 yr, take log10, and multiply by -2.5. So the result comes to 0.427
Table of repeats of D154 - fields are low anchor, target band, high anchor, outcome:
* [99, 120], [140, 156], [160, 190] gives 5.02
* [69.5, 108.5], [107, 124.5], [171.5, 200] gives 4.42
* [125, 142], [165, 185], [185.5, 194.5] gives -4.06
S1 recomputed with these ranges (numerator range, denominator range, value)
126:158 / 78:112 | 0.66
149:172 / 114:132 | 1.24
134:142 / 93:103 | 0.52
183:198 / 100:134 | 1.21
